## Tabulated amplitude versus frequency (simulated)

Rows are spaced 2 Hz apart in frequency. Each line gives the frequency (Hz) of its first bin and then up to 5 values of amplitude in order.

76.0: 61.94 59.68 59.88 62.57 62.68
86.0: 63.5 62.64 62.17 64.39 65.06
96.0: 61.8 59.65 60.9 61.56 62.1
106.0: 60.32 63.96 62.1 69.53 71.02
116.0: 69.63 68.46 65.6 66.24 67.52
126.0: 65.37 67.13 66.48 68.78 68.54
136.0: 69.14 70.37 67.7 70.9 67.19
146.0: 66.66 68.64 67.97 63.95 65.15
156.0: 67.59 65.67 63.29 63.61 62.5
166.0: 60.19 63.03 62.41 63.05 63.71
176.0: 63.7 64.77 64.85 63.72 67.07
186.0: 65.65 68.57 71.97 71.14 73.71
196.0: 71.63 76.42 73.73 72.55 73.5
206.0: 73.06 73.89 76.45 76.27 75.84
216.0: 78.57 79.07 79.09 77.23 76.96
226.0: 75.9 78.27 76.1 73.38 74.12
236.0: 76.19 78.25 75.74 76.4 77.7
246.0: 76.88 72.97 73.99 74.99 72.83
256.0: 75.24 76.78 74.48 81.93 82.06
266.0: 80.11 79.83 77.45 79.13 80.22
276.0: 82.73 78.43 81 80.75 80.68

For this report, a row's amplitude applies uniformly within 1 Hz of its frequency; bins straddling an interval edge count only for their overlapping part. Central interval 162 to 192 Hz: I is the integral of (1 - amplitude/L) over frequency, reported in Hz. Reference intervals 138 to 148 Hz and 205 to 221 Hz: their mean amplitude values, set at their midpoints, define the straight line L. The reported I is 3.1 Hz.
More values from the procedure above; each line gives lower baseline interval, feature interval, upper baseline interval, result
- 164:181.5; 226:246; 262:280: -0.6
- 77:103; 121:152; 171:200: -1.3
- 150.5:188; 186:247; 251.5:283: -3.4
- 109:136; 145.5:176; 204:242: 2.7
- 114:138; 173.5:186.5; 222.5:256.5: 1.2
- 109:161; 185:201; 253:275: 0.1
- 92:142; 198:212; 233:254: -0.3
